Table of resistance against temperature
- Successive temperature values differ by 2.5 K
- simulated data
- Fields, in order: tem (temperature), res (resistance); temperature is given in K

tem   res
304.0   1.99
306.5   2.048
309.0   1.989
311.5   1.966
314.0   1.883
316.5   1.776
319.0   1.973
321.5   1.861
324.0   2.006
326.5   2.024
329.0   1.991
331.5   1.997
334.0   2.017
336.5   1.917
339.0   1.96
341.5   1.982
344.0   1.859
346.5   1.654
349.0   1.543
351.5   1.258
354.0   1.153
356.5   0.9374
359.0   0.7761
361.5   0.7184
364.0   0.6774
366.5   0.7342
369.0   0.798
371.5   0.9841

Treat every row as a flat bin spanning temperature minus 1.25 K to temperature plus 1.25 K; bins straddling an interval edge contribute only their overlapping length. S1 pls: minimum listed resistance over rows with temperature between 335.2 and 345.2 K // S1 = 1.859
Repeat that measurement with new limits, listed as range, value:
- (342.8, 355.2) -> 1.153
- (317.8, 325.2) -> 1.861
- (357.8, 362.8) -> 0.7184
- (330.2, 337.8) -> 1.917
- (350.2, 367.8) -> 0.6774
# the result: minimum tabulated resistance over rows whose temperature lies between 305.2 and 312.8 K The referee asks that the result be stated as 1.966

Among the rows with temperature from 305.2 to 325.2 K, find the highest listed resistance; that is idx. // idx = 2.048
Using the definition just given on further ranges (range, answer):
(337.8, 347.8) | 1.982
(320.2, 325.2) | 2.006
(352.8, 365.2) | 1.153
